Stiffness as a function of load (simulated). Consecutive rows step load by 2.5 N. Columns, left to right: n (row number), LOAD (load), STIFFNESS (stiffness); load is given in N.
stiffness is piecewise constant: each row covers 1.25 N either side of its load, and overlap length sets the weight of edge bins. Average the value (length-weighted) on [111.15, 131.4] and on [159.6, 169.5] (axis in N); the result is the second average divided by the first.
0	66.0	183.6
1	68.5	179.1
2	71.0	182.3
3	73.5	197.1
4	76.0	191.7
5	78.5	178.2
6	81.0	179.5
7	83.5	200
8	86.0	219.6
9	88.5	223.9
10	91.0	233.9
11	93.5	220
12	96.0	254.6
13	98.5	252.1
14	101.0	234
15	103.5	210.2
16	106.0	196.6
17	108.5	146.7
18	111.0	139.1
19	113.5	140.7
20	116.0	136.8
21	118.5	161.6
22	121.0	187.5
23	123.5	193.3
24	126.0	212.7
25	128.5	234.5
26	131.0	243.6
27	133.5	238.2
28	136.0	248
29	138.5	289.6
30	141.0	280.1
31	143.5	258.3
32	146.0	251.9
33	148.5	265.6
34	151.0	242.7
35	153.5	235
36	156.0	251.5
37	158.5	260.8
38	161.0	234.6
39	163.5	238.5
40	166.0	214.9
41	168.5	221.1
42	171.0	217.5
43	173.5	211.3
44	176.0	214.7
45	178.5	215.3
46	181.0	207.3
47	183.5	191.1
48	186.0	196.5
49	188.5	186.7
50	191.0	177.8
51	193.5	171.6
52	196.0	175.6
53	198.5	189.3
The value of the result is 1.24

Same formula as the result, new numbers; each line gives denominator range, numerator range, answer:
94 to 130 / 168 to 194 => 1.04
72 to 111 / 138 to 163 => 1.24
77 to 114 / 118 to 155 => 1.17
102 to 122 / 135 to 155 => 1.56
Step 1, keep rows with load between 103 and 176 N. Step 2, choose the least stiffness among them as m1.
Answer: 136.8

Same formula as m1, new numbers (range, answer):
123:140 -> 193.3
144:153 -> 242.7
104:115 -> 139.1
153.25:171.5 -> 214.9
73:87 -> 178.2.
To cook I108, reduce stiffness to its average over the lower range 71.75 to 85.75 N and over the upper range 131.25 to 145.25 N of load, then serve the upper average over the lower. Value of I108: 1.4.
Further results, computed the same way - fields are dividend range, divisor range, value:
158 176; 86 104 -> 0.97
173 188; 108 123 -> 1.33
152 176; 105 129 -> 1.34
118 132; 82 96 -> 0.93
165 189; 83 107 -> 0.92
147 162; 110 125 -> 1.54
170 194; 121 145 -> 0.83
